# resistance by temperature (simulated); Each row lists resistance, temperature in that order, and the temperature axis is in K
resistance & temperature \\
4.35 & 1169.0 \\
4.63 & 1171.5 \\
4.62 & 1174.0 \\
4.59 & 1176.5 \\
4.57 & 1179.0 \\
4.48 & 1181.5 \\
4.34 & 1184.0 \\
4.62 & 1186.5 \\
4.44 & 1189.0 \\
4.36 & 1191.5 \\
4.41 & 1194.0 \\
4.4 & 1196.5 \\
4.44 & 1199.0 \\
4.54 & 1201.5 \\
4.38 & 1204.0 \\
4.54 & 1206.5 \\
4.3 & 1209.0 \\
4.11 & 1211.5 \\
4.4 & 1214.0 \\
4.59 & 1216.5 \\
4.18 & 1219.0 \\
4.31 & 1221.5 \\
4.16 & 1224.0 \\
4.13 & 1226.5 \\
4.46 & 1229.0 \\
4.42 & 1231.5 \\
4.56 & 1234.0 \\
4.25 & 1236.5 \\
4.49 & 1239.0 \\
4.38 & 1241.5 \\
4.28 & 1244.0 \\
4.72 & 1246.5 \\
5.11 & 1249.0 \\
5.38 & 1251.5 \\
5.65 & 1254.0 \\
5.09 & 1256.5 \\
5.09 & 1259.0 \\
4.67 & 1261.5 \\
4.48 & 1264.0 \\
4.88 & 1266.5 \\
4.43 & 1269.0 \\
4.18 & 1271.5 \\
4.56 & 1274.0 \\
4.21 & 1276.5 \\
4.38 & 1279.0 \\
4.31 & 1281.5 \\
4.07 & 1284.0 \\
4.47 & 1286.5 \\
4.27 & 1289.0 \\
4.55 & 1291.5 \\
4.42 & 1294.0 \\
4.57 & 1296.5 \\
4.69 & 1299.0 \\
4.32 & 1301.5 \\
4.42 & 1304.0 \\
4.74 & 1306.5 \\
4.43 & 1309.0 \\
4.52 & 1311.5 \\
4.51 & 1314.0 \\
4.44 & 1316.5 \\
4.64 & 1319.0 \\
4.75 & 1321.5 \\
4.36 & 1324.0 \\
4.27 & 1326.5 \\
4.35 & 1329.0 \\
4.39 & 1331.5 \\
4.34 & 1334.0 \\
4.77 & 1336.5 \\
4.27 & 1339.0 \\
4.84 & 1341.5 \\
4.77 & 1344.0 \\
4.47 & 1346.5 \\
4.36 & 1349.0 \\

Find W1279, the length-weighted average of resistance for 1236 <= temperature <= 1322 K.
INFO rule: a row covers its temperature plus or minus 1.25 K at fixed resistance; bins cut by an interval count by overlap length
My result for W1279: 4.58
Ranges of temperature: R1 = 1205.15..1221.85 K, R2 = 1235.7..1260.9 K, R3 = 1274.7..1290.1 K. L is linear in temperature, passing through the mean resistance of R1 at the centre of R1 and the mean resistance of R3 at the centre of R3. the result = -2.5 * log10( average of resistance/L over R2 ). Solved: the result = -0.125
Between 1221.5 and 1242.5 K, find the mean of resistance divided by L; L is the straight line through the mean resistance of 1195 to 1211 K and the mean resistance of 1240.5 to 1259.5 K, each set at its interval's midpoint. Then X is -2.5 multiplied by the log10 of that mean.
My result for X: 0.10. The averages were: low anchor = 4.42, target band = 4.35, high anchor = 4.97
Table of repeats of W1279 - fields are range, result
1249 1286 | 4.68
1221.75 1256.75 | 4.63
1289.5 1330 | 4.5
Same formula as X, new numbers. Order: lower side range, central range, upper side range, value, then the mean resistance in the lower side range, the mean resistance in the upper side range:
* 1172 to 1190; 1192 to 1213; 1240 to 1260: 0.065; 4.53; 4.96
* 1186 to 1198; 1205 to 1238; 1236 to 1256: 0.073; 4.43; 4.81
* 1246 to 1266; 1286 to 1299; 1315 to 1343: 0.067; 5.03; 4.5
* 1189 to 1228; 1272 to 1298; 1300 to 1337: 0.015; 4.35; 4.48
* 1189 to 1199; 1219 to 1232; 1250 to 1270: 0.096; 4.4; 4.97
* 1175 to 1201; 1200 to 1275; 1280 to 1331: -0.023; 4.47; 4.45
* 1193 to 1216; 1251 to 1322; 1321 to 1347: -0.028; 4.4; 4.5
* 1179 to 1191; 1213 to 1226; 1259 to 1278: 0.044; 4.47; 4.53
